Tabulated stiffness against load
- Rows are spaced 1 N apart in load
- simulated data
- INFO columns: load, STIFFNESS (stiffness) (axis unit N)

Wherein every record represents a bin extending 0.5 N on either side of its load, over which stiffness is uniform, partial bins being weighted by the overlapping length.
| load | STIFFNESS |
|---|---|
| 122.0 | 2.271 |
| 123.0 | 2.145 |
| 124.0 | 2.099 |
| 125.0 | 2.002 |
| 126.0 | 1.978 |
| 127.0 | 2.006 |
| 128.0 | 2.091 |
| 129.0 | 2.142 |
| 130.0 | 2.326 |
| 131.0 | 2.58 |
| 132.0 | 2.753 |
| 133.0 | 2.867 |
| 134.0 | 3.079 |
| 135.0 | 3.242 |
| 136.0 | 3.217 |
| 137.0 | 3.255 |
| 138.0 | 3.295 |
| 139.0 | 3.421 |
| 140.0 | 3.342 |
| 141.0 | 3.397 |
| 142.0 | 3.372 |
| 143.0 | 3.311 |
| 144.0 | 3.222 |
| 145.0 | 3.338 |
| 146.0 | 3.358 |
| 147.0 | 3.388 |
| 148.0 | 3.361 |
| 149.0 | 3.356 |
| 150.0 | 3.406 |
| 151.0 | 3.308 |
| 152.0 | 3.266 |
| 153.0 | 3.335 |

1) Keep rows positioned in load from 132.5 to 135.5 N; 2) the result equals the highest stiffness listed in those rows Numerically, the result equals 3.242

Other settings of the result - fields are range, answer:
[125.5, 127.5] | 2.006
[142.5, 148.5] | 3.388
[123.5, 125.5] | 2.099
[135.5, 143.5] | 3.421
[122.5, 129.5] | 2.145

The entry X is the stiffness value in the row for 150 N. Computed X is 3.406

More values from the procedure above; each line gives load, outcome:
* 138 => 3.295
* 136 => 3.217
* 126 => 1.978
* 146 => 3.358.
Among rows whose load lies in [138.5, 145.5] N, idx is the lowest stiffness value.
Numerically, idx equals 3.222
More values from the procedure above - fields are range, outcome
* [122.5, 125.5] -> 2.002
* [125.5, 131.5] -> 1.978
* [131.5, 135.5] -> 2.753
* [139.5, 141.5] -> 3.342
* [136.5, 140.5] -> 3.255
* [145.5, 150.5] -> 3.356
